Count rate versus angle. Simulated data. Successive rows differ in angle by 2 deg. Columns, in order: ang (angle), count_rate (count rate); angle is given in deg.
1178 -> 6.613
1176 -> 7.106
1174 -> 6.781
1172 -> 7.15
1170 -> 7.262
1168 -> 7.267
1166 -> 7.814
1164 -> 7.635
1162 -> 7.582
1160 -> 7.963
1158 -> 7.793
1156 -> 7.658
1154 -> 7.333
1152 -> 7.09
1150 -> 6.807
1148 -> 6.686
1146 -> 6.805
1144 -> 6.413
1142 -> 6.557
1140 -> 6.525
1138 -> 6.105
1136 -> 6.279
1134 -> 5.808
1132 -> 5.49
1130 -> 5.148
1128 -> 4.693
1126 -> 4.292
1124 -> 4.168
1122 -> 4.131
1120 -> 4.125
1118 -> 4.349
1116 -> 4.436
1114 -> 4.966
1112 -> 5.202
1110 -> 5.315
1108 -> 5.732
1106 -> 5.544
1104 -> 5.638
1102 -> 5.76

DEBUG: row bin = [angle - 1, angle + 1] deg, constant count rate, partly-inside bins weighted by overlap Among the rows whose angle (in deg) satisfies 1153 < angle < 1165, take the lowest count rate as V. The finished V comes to 7.333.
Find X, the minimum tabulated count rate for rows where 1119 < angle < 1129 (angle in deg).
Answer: 4.125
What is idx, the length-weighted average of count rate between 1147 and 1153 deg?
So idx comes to 6.86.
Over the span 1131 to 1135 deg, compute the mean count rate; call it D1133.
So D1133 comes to 5.65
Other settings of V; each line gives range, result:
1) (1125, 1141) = 4.292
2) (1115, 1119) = 4.349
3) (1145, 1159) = 6.686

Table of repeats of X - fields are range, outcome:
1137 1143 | 6.105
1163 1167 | 7.635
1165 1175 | 6.781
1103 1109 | 5.544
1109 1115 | 4.966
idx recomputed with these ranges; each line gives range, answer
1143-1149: 6.63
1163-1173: 7.43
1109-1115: 5.16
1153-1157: 7.5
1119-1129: 4.28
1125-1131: 4.71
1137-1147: 6.48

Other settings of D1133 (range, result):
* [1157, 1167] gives 7.76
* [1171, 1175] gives 6.97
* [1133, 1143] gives 6.25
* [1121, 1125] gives 4.15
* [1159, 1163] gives 7.77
